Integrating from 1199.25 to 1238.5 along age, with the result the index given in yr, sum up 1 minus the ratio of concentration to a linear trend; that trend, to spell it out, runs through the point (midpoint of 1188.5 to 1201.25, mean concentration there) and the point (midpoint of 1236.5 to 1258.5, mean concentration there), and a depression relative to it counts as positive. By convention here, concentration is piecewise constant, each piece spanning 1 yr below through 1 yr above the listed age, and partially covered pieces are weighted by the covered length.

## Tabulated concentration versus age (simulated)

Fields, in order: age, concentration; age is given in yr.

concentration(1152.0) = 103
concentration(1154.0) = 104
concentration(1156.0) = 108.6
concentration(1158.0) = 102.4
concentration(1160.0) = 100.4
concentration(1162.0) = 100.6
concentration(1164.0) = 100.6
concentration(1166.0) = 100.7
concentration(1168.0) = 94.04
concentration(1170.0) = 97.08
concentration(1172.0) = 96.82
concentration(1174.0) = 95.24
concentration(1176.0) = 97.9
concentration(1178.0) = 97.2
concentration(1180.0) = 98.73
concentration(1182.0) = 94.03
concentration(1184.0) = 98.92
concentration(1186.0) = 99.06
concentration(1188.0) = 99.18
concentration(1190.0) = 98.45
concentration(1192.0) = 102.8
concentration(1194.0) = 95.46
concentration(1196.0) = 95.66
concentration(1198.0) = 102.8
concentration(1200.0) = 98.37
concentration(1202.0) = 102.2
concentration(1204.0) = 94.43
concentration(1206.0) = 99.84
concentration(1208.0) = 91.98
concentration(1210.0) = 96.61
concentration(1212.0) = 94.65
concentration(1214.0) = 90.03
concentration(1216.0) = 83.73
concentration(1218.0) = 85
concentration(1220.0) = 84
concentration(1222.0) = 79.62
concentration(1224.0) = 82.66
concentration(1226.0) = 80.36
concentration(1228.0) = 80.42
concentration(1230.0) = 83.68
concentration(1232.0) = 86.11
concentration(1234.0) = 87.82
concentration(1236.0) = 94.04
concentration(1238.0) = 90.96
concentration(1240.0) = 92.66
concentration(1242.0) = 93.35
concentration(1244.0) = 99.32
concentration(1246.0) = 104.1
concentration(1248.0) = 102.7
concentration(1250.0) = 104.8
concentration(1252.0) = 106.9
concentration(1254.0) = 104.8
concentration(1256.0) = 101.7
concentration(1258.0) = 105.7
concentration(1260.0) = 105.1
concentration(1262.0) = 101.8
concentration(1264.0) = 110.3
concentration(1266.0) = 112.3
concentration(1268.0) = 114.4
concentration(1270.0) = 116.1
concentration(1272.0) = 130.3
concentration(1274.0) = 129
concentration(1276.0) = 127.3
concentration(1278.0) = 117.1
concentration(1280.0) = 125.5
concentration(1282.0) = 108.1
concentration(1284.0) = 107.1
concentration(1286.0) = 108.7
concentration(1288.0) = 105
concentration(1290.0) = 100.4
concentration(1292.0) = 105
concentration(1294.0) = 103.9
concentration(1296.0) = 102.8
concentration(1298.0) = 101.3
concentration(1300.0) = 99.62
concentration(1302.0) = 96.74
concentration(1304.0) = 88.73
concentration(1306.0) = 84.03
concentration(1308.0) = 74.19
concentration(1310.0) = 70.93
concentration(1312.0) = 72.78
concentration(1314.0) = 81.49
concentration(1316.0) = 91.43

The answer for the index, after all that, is 4.1 yr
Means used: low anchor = 99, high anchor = 100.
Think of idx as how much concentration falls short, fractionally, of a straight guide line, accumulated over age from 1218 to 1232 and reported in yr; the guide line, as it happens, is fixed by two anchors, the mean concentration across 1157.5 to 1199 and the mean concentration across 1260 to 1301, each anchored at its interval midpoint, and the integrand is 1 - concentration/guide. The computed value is 2.9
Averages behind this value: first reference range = 98.4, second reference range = 111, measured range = 82.3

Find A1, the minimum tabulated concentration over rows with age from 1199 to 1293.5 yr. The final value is 79.62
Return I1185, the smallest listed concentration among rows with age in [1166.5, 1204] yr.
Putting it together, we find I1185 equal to 94.03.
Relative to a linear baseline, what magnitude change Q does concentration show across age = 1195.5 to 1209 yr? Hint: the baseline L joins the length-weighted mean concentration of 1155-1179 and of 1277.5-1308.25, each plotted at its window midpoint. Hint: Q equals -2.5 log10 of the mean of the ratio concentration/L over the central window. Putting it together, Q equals 0.02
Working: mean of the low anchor 99.3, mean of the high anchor 102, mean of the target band 98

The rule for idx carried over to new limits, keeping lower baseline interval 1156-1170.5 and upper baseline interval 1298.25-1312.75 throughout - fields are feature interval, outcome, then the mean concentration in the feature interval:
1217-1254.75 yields 0.2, 91.7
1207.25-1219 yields 0.6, 90.3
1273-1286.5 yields -4.6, 118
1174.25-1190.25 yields 0.0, 97.8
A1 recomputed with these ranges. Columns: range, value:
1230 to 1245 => 83.68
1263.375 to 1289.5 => 105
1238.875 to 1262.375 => 92.66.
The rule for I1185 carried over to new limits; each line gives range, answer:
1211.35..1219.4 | 83.73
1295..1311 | 70.93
